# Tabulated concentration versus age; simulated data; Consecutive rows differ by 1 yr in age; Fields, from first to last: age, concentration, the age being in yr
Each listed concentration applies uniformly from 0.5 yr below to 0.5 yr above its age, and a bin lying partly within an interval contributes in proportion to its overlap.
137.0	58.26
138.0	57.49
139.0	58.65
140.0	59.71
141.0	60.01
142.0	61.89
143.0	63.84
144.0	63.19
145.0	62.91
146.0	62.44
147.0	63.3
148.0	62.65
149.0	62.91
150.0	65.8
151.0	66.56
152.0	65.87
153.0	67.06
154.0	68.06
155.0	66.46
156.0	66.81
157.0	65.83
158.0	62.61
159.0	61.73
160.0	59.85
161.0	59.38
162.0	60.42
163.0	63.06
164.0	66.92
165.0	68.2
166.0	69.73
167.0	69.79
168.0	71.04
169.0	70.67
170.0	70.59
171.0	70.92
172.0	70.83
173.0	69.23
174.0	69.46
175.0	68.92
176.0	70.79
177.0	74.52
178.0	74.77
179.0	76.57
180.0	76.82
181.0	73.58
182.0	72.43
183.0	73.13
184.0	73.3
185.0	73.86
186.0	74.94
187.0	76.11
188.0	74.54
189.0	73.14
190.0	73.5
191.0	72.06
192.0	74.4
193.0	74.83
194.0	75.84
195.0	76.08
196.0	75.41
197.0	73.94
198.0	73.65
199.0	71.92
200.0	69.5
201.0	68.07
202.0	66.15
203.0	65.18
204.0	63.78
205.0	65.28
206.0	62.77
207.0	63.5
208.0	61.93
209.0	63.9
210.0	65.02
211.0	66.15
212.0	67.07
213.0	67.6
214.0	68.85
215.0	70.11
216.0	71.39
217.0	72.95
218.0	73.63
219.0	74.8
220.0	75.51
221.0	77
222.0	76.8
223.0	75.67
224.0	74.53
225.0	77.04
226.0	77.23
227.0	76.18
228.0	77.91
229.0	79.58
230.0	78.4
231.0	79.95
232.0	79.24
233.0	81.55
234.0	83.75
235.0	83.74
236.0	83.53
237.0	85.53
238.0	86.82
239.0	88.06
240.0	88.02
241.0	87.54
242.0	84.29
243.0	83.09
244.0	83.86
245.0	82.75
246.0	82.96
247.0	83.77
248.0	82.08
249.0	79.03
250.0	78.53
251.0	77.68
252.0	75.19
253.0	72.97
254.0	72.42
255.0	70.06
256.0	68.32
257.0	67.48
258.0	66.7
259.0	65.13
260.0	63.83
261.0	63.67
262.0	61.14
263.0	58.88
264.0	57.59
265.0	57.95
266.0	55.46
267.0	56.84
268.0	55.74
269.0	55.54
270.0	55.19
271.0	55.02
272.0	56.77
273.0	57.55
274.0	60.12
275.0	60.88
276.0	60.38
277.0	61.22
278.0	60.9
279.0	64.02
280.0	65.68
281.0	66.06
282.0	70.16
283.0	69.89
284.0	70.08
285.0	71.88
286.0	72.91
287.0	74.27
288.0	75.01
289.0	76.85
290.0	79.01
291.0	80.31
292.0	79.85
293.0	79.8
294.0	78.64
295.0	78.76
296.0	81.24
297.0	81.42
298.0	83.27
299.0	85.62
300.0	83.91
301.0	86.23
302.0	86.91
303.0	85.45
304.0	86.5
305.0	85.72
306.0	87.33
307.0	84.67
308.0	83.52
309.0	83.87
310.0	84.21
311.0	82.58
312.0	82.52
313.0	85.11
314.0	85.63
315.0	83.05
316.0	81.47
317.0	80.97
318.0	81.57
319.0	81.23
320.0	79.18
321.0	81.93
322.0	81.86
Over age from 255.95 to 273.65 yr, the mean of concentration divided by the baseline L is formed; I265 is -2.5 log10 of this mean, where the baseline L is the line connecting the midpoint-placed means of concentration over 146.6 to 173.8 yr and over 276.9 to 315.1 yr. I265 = 0.26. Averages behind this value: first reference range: 66.2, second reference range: 78.7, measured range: 59.7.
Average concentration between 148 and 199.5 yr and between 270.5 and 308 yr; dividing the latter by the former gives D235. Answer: 1.1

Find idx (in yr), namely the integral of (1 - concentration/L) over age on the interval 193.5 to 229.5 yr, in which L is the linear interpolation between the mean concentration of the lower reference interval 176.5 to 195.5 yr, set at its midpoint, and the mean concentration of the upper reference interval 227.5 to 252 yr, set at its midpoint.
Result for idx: 3.3 yr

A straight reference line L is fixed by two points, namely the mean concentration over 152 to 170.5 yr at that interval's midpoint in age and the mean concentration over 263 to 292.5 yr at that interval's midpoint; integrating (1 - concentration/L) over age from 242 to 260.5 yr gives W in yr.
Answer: -3.0 yr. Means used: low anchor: 66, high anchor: 64.8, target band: 75.6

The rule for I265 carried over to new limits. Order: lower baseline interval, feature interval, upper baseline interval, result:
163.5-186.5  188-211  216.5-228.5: 0.06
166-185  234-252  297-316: -0.07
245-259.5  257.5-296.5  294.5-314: 0.20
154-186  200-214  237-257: 0.14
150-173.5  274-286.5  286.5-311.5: 0.21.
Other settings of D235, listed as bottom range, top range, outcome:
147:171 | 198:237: 1.11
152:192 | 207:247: 1.11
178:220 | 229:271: 1.04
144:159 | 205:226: 1.09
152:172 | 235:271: 1.09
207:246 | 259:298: 0.87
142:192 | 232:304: 1.07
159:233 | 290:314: 1.17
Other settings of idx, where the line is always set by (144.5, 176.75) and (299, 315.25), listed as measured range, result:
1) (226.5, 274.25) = 2.90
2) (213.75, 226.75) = -0.09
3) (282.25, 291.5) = 0.90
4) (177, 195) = -1.26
